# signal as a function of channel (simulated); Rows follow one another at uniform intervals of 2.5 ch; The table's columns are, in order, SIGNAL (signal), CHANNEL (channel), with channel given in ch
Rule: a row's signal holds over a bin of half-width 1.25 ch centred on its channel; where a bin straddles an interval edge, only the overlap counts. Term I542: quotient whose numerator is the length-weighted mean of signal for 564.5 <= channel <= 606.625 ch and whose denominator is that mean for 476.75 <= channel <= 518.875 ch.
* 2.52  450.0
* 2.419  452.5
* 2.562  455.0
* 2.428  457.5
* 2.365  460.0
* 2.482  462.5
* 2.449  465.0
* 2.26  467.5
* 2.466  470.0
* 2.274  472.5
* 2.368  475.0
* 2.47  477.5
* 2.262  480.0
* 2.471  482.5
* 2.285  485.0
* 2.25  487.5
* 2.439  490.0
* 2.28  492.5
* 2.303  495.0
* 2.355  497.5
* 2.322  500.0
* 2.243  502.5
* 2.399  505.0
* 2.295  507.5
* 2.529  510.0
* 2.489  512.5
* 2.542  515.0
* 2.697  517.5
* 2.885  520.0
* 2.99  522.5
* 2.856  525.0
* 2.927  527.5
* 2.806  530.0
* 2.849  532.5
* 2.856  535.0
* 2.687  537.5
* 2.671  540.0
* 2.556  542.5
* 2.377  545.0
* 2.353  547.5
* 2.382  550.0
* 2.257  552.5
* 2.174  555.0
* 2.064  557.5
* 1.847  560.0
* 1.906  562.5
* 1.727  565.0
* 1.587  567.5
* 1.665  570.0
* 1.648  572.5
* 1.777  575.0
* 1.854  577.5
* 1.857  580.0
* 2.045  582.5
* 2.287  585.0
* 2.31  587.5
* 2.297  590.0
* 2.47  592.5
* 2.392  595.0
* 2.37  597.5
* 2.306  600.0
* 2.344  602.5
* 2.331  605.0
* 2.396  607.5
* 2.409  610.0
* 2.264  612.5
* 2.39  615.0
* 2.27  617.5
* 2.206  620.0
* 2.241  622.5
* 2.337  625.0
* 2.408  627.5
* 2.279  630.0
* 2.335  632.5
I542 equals 0.9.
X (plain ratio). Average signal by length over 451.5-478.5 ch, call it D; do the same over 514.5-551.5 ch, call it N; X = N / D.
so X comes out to 1.1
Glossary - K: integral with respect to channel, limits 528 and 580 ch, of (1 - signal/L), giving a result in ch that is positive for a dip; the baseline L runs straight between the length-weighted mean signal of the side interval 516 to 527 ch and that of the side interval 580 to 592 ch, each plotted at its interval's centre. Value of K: 7.0 ch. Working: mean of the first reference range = 2.85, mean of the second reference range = 2.21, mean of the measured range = 2.2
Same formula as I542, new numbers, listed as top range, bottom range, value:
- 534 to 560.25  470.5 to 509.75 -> 1.02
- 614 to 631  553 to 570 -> 1.22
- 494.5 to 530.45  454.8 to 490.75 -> 1.08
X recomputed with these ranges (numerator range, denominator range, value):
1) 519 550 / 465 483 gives 1.15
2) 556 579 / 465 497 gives 0.76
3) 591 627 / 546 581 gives 1.21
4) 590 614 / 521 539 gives 0.83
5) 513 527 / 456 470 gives 1.16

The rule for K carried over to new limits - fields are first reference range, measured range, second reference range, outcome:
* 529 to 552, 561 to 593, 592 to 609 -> 6.7 ch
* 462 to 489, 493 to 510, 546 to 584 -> -0.7 ch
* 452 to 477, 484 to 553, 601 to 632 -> -4.6 ch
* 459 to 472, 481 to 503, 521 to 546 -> 1.8 ch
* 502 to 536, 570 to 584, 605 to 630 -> 3.6 ch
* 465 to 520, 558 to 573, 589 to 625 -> 3.9 ch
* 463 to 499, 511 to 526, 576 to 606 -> -2.8 ch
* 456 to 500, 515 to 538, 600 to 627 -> -4.7 ch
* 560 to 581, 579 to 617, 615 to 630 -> -4.8 ch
